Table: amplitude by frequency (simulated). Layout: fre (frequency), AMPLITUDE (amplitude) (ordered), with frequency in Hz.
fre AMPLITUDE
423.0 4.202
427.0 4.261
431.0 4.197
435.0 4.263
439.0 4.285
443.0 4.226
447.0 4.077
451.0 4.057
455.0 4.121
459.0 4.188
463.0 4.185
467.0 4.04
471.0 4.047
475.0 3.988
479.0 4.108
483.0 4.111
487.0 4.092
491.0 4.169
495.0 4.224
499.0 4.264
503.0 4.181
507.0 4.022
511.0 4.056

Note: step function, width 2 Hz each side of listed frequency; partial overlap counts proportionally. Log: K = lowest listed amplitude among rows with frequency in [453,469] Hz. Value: 4.04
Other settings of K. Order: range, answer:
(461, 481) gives 3.988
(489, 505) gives 4.169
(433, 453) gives 4.057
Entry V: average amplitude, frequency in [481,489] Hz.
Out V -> 4.1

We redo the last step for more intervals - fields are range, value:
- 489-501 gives 4.22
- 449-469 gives 4.12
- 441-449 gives 4.15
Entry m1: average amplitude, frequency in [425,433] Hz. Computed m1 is 4.23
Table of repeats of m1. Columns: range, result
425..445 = 4.25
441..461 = 4.13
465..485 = 4.06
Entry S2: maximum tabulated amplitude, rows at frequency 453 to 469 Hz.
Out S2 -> 4.188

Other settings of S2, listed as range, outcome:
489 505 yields 4.264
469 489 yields 4.111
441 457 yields 4.226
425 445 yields 4.285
